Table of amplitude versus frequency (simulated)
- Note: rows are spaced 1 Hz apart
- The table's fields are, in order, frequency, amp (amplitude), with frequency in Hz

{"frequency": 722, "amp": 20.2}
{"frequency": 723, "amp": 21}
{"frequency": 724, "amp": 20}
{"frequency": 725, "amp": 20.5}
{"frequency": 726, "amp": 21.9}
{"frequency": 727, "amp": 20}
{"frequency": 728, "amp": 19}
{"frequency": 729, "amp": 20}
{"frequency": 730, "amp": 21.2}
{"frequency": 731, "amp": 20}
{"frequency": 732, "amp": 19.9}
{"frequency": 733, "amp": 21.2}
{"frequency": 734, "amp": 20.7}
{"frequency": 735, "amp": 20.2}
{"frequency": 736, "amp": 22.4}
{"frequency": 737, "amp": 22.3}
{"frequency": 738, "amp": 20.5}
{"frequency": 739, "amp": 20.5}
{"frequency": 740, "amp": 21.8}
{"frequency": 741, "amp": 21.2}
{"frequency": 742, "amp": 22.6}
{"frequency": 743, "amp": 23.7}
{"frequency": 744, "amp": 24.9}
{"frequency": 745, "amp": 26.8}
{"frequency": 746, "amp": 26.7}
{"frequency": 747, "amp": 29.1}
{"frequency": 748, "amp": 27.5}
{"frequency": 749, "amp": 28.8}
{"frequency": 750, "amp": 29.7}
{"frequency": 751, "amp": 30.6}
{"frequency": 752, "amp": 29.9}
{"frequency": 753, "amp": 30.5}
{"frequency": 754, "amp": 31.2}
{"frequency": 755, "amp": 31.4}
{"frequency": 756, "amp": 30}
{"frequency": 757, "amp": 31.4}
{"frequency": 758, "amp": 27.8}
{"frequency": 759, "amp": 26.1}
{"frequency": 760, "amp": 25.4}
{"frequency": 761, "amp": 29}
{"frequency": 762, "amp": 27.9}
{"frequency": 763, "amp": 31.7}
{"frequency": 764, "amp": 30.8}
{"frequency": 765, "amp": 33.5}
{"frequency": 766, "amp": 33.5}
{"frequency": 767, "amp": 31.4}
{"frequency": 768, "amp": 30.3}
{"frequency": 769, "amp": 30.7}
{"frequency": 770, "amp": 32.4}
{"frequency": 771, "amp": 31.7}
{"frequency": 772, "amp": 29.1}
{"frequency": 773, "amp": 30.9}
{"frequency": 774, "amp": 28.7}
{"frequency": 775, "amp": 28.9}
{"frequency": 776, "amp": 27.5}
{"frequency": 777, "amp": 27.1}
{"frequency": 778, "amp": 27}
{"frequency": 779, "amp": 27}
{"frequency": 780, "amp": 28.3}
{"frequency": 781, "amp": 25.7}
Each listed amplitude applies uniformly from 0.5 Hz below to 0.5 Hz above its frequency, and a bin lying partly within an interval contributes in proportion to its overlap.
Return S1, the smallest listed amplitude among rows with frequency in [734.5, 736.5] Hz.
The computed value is 20.2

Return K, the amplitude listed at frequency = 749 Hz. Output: 28.8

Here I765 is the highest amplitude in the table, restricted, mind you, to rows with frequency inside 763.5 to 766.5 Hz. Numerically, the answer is 33.5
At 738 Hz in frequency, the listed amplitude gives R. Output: 20.5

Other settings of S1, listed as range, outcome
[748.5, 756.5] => 28.8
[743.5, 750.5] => 24.9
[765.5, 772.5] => 29.1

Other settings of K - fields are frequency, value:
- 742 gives 22.6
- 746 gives 26.7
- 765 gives 33.5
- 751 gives 30.6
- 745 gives 26.8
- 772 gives 29.1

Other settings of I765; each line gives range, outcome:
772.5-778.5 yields 30.9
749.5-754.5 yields 31.2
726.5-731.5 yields 21.2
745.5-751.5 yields 30.6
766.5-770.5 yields 32.4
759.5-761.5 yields 29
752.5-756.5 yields 31.4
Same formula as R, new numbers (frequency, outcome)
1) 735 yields 20.2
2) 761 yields 29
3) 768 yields 30.3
